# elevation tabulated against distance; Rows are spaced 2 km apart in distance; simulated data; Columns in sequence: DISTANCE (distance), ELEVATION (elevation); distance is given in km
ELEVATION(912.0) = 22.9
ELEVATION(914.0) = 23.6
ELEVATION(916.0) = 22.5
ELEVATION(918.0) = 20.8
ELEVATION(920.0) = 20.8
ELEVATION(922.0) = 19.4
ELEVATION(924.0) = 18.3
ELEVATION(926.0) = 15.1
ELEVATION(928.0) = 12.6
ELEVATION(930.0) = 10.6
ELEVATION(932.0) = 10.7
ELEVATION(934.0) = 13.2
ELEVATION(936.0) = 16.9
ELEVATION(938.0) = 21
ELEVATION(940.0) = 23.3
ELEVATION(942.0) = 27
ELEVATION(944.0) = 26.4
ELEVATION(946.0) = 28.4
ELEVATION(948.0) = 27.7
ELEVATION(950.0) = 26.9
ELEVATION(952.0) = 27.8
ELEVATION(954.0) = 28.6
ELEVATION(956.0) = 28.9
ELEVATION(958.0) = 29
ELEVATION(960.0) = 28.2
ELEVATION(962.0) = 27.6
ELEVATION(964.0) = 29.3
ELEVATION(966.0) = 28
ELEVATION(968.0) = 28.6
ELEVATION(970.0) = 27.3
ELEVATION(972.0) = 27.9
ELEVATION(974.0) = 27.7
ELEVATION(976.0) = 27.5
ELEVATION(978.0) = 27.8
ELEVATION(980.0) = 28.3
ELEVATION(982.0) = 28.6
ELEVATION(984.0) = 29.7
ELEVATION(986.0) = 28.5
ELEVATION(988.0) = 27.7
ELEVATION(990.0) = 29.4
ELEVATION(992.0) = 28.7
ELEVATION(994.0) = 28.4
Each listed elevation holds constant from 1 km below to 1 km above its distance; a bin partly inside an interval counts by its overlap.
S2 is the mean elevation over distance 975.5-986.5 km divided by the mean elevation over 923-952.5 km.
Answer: 1.4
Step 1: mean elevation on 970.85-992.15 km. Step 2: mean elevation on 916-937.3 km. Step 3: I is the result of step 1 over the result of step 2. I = 1.75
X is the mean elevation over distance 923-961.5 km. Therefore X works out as 22.2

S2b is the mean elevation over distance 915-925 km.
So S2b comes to 20.4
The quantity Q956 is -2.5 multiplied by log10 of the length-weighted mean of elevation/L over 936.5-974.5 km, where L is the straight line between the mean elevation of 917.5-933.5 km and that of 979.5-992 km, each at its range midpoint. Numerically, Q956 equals -0.23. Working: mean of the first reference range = 15.8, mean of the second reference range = 28.7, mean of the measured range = 27.2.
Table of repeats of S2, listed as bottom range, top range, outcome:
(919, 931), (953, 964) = 1.77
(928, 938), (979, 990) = 2.10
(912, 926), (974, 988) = 1.37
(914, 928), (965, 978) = 1.44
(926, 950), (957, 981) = 1.41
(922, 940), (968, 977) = 1.78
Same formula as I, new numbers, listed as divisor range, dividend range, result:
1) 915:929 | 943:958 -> 1.51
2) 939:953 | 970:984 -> 1.05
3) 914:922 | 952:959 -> 1.34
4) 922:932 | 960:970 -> 1.97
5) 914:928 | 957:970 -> 1.47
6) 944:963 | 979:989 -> 1.02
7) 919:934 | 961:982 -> 1.84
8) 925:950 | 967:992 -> 1.43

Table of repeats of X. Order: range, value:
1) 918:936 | 15.5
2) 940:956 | 27.4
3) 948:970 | 28.2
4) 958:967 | 28.4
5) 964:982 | 28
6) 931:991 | 26.3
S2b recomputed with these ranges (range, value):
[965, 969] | 28.3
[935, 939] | 18.9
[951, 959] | 28.6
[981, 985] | 29.1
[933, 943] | 20.3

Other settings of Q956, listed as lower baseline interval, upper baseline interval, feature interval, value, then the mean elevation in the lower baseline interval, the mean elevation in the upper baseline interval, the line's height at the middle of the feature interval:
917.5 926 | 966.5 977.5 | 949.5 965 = -0.12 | 19.2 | 27.8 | 25.3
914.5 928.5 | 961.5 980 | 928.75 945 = 0.18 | 18.9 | 28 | 21.7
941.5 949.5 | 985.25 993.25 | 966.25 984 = 0.00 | 27.4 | 28.6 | 28.2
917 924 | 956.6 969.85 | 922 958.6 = 0.12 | 20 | 28.4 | 23.9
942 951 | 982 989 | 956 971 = -0.02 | 27.3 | 28.6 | 27.9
